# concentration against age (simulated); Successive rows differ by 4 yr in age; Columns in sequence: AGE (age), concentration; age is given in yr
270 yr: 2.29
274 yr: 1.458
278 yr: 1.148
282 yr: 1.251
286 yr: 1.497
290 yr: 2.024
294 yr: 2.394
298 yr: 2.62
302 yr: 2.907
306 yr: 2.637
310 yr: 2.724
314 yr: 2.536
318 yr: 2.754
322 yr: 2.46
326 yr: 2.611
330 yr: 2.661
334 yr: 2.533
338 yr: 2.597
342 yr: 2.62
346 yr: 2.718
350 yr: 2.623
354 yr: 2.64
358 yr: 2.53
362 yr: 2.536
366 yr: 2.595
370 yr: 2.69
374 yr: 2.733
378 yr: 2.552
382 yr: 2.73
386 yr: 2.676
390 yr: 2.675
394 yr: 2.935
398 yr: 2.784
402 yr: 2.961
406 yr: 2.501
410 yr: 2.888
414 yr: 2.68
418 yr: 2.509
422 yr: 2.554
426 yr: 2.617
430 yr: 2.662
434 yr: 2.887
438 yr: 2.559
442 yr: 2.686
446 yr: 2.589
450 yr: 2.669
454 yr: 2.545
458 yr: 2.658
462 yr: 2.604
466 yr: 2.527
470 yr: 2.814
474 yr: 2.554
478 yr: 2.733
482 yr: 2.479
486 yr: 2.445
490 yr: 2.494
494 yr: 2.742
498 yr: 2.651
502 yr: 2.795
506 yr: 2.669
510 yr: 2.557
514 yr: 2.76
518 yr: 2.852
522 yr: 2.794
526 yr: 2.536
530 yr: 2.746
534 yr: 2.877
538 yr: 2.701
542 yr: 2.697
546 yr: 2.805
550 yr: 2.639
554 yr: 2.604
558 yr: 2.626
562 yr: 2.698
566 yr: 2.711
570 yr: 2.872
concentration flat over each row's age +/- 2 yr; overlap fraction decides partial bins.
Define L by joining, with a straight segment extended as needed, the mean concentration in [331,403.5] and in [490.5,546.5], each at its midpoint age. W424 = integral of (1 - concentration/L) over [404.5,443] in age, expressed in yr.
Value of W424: 0.48 yr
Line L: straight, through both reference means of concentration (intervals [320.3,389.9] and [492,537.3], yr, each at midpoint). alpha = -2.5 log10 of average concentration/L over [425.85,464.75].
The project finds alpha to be 0.013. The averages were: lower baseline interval 2.62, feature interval 2.65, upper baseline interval 2.72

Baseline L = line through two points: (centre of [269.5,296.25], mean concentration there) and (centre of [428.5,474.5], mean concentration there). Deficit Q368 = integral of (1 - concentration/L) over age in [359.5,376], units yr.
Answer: -3.5 yr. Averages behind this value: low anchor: 1.7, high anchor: 2.65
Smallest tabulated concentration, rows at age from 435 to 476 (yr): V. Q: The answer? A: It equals 2.527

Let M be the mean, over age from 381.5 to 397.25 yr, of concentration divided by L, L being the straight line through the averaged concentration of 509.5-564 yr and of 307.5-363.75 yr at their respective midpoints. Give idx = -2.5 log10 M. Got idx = -0.05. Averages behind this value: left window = 2.61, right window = 2.71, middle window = 2.76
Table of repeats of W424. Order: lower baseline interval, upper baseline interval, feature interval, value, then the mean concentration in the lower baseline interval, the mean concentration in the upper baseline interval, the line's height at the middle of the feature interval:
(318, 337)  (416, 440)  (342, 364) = -0.1 yr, 2.59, 2.63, 2.6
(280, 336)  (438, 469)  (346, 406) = -4.4 yr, 2.4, 2.61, 2.5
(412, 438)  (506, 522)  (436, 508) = 1.7 yr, 2.64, 2.73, 2.69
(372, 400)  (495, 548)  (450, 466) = 0.7 yr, 2.73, 2.73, 2.73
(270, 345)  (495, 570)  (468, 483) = -0.3 yr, 2.31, 2.71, 2.61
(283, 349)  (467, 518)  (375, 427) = -2.6 yr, 2.5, 2.65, 2.57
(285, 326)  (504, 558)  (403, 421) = -0.5 yr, 2.49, 2.71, 2.59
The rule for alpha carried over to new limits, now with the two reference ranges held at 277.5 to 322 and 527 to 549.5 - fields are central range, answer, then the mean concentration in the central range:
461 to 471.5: -0.02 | 2.64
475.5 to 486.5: 0.03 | 2.57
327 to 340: -0.11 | 2.6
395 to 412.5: -0.13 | 2.79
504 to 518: 0.00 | 2.69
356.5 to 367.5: -0.07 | 2.55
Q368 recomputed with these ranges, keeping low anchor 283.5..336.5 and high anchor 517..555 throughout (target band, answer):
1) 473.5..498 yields 0.81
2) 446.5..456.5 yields 0.10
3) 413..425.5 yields 0.10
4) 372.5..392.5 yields -0.94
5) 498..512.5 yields 0.10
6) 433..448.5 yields -0.27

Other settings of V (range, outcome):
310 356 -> 2.46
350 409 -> 2.501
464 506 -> 2.445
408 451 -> 2.509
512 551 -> 2.536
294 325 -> 2.394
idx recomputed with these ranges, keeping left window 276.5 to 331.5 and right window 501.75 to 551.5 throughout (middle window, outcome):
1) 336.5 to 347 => -0.113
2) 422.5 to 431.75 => -0.037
